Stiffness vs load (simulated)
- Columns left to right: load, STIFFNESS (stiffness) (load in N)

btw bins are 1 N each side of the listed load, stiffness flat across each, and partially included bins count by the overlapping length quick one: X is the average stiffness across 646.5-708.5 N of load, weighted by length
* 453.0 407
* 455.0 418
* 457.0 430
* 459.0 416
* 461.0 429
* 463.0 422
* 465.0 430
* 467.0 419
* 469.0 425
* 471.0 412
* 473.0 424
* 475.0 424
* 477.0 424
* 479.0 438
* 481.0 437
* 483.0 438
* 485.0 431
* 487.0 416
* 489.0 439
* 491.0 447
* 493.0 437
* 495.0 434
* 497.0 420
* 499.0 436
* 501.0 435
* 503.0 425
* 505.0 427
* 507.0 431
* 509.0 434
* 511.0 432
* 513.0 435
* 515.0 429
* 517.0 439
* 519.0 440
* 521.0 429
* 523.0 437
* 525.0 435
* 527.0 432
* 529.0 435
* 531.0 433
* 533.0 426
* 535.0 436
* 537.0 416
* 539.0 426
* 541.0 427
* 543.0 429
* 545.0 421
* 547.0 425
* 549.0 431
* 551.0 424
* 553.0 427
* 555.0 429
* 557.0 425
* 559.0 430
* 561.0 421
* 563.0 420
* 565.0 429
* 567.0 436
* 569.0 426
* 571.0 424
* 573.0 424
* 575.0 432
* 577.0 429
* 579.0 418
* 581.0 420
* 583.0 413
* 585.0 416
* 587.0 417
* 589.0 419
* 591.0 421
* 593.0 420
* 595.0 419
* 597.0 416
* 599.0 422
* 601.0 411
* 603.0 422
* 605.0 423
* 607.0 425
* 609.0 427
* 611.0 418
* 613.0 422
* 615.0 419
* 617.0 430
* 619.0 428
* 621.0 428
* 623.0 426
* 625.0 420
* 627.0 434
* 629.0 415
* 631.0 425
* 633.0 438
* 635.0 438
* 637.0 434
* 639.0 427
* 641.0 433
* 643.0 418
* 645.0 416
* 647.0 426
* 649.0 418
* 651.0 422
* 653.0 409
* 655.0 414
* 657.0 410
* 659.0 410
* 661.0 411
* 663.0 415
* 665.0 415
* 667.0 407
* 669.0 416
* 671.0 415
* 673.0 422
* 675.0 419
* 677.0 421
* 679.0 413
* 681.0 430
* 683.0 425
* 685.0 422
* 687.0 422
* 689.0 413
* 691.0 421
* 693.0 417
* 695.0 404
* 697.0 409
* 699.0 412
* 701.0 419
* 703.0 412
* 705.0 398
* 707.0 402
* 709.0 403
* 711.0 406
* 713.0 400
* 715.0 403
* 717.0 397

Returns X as 415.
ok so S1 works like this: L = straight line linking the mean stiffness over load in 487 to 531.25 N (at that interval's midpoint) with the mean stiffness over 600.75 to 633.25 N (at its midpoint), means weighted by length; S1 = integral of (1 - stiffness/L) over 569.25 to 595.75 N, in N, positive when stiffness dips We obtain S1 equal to 0.4 N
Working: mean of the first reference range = 433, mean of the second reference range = 424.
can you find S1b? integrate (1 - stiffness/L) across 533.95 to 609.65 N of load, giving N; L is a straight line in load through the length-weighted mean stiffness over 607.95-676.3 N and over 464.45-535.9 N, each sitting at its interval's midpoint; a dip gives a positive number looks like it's 0.5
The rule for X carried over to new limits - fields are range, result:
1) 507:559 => 430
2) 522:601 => 425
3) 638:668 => 417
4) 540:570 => 427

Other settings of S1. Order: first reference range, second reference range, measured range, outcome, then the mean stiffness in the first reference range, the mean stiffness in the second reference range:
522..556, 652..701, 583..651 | -0.3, 429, 416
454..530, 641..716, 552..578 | -0.2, 430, 414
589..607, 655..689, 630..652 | -0.5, 420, 417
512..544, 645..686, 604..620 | -0.1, 432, 417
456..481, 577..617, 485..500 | -0.3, 425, 420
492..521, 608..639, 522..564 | 0.3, 432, 427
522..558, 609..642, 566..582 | 0.1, 429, 427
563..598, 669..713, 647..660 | 0.1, 422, 414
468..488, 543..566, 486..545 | -0.7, 427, 426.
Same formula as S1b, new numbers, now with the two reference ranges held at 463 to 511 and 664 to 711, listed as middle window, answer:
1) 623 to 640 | -0.41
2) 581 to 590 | 0.12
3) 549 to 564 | -0.04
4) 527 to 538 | -0.09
